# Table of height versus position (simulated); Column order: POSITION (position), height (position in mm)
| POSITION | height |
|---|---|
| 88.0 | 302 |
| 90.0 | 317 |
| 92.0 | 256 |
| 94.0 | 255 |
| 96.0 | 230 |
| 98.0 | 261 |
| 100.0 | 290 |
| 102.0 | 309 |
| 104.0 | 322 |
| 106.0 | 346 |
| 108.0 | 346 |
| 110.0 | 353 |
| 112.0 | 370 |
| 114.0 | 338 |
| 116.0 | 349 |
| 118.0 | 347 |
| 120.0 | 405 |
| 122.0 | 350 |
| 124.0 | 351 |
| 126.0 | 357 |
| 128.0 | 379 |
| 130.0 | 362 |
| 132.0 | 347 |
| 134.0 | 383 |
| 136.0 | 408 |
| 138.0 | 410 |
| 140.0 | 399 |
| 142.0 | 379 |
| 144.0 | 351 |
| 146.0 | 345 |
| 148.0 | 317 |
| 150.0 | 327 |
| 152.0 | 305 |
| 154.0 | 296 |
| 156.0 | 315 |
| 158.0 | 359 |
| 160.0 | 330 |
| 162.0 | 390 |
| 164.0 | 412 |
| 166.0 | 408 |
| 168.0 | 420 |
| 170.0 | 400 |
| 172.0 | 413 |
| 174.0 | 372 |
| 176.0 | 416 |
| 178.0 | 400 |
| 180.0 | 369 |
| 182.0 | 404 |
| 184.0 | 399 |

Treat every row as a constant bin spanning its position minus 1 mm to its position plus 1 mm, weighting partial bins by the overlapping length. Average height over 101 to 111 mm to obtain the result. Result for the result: 335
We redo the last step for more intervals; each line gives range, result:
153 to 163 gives 338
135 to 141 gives 406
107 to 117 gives 351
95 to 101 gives 260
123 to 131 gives 362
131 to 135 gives 365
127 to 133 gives 363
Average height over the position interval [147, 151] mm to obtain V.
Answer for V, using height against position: 322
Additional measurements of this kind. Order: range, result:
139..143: 389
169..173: 406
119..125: 369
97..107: 306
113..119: 345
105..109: 346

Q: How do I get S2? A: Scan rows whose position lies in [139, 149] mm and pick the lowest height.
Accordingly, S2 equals 317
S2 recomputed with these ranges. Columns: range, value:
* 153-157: 296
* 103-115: 322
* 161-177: 372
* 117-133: 347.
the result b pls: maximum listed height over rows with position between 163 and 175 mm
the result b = 420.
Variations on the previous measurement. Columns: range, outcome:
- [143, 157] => 351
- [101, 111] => 353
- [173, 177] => 416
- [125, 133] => 379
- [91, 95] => 256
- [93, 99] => 261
